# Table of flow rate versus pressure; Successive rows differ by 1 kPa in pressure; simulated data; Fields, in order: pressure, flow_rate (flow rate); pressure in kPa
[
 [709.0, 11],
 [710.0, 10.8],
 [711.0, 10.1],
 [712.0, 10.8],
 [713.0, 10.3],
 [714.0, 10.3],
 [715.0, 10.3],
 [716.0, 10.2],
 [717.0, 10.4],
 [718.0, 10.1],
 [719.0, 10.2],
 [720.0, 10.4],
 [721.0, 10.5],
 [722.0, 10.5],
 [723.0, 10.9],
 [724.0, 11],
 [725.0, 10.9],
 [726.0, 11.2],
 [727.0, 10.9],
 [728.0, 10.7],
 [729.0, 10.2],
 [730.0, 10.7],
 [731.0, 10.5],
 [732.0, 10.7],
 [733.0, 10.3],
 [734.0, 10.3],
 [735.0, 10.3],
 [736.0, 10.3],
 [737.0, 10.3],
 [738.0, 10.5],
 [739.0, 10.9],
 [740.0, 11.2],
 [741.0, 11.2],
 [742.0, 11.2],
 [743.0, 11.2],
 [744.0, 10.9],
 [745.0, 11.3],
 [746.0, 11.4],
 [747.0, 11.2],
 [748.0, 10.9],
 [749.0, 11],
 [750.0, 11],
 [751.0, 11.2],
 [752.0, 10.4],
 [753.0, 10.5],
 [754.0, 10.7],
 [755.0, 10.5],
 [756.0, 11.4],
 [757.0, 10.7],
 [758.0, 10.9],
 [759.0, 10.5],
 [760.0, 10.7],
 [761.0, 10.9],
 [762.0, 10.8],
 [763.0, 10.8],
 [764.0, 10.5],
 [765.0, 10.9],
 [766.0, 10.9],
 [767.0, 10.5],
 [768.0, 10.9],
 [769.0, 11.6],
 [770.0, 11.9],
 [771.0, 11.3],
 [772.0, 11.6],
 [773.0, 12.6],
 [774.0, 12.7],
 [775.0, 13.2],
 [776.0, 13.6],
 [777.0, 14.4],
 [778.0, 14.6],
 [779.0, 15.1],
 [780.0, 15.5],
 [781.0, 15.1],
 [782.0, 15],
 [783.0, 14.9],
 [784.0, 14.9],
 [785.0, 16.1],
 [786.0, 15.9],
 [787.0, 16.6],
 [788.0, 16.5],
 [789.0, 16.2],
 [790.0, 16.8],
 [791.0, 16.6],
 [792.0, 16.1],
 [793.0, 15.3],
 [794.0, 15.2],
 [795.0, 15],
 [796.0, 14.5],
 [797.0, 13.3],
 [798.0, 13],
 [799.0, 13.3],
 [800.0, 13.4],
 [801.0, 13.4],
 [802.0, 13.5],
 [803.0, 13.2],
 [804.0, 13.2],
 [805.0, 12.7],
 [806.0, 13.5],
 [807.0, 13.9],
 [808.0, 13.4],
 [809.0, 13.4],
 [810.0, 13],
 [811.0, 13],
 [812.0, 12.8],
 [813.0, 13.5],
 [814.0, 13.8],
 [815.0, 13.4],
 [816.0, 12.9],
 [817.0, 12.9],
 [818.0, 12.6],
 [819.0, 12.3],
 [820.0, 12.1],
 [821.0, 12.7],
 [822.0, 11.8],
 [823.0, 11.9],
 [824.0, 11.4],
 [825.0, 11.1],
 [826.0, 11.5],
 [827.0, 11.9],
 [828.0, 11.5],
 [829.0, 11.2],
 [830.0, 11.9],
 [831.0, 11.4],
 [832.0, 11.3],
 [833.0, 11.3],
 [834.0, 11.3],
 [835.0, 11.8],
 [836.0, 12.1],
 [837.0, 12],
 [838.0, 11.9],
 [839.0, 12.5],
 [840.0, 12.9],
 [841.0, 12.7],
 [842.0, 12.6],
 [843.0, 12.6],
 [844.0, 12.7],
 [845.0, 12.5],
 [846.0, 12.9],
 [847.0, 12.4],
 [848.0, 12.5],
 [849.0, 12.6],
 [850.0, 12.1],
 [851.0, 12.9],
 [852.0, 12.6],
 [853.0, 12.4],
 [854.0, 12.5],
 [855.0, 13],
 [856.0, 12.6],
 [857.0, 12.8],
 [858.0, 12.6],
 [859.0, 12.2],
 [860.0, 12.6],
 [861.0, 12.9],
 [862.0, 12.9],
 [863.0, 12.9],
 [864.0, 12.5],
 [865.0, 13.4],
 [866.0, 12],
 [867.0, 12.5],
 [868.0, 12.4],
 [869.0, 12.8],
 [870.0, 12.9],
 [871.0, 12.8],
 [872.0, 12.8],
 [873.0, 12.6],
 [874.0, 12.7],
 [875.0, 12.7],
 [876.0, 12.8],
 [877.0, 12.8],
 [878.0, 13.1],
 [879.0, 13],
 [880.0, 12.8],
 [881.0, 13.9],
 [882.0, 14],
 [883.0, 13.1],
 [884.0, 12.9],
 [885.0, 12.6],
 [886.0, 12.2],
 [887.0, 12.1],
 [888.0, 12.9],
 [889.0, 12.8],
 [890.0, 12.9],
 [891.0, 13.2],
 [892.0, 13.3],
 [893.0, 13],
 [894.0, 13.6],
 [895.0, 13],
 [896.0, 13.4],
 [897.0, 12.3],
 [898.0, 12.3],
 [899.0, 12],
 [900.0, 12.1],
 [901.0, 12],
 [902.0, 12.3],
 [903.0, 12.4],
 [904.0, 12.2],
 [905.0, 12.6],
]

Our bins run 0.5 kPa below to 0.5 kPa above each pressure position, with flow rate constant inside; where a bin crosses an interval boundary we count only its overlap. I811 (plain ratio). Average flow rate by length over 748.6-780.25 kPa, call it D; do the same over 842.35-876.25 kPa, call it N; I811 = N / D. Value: 1.1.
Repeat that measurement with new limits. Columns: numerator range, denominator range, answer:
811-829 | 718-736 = 1.17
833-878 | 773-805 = 0.86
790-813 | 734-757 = 1.28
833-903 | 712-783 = 1.12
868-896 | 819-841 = 1.09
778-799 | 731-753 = 1.41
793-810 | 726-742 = 1.28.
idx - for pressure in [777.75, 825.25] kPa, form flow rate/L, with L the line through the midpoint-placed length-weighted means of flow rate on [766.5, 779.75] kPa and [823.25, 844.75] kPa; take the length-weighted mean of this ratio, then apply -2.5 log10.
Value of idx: -0.14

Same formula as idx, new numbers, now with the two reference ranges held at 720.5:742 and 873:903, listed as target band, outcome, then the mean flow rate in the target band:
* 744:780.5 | -0.05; 11.6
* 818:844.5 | 0.01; 12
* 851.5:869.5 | -0.02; 12.6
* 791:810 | -0.19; 13.9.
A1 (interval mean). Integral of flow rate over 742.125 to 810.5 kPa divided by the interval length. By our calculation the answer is 12.9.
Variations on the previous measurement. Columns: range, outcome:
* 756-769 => 10.8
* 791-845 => 12.8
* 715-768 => 10.7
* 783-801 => 15.2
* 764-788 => 13.5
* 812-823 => 12.8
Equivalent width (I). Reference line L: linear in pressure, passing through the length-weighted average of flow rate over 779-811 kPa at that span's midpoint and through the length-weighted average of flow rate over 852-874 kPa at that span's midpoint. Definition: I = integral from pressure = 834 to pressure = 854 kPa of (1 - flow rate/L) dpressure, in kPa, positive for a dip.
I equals 1.2 kPa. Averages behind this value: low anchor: 14.6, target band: 12.4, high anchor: 12.7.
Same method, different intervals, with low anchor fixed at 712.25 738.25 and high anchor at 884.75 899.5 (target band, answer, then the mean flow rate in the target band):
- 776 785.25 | -3.0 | 15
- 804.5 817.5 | -1.8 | 13.2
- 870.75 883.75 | -0.5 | 13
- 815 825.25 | -0.4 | 12.3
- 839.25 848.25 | -0.4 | 12.6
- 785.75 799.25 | -4.6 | 15.3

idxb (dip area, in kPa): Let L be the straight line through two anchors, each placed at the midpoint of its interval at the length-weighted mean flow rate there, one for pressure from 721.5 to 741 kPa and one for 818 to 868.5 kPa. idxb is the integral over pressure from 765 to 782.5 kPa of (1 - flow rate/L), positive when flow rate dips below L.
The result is -2.5 kPa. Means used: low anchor 10.7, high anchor 12.3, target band 12.9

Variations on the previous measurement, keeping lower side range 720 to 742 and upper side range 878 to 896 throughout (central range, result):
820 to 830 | 0.3 kPa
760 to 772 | 0.2 kPa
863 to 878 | 0.1 kPa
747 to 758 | 0.1 kPa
